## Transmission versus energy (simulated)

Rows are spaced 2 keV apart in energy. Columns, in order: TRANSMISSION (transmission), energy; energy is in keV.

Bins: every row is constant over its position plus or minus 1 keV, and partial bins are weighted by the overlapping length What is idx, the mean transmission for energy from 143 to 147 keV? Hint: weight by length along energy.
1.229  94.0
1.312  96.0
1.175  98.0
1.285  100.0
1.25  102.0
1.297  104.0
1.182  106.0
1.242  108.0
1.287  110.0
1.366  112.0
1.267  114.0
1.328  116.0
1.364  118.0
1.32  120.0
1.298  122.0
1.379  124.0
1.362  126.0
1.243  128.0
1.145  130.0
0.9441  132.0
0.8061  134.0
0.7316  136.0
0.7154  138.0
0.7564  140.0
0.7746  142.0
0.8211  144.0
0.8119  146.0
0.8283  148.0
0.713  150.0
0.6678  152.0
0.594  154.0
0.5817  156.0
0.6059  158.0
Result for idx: 0.817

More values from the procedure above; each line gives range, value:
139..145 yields 0.784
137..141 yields 0.736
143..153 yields 0.768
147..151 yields 0.771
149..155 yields 0.658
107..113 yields 1.3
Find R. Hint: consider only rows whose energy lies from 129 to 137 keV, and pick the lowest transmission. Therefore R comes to 0.7316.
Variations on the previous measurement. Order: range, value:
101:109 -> 1.182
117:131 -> 1.145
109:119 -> 1.267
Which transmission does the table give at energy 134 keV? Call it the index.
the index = 0.8061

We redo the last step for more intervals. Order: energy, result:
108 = 1.242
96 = 1.312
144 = 0.8211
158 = 0.6059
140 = 0.7564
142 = 0.7746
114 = 1.267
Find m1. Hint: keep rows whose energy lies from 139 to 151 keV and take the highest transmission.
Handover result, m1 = 0.8283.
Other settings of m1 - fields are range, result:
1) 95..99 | 1.312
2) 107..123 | 1.366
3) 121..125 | 1.379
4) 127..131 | 1.243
